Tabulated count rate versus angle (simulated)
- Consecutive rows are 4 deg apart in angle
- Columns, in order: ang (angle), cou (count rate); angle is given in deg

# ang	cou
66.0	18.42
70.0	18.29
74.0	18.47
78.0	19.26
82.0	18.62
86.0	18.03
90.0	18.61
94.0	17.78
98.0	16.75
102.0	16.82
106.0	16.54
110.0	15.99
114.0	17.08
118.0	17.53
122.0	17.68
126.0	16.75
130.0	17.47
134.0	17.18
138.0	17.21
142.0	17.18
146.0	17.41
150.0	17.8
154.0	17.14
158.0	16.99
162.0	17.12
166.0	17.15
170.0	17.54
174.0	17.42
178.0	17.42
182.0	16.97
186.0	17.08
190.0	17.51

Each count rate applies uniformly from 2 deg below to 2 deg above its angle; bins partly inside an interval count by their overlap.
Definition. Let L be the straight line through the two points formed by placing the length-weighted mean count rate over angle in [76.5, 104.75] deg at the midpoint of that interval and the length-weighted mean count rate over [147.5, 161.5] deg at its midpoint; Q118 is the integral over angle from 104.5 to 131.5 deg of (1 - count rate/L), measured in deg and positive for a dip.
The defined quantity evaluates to 0.99 deg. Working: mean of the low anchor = 17.9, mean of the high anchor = 17.3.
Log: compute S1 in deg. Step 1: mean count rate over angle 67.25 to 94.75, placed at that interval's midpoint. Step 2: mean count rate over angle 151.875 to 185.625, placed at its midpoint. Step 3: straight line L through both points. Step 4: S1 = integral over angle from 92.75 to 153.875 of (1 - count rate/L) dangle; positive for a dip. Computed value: 2.5 deg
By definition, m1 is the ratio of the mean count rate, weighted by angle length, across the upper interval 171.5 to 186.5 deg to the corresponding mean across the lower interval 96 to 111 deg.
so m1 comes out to 1.0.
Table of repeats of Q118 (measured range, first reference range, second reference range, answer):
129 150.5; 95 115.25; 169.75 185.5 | -0.5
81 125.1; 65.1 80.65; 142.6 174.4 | 2.0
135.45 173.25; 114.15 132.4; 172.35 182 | 0.1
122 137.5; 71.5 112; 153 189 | 0.2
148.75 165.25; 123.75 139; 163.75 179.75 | 0.1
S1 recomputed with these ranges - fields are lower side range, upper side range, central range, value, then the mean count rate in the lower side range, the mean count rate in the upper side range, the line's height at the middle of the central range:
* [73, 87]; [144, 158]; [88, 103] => 0.7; 18.6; 17.4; 18.4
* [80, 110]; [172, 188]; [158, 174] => 0.0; 17.5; 17.2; 17.3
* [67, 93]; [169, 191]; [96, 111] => 1.4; 18.5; 17.3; 18.2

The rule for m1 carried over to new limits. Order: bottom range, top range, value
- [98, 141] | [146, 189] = 1.02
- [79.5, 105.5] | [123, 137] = 0.97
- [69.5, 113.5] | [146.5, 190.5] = 0.98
